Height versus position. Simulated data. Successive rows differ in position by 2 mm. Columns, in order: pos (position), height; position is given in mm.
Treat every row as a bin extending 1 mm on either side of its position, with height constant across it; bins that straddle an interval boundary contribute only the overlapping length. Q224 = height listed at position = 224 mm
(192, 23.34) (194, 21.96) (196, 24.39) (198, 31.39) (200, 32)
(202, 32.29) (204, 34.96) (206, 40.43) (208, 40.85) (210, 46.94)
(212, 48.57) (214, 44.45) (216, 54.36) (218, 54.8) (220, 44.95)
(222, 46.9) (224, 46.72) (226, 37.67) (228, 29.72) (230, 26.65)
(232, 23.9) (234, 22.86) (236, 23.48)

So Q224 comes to 46.72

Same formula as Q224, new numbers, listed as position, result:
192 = 23.34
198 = 31.39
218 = 54.8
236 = 23.48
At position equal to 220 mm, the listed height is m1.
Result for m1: 44.95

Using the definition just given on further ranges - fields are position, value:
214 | 44.45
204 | 34.96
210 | 46.94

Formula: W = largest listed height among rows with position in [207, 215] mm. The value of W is 48.57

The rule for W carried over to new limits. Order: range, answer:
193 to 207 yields 40.43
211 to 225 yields 54.8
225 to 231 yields 37.67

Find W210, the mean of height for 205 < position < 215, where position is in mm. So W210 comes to 44.2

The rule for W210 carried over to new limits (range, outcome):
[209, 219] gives 49.8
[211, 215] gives 46.5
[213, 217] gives 49.4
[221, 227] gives 43.8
